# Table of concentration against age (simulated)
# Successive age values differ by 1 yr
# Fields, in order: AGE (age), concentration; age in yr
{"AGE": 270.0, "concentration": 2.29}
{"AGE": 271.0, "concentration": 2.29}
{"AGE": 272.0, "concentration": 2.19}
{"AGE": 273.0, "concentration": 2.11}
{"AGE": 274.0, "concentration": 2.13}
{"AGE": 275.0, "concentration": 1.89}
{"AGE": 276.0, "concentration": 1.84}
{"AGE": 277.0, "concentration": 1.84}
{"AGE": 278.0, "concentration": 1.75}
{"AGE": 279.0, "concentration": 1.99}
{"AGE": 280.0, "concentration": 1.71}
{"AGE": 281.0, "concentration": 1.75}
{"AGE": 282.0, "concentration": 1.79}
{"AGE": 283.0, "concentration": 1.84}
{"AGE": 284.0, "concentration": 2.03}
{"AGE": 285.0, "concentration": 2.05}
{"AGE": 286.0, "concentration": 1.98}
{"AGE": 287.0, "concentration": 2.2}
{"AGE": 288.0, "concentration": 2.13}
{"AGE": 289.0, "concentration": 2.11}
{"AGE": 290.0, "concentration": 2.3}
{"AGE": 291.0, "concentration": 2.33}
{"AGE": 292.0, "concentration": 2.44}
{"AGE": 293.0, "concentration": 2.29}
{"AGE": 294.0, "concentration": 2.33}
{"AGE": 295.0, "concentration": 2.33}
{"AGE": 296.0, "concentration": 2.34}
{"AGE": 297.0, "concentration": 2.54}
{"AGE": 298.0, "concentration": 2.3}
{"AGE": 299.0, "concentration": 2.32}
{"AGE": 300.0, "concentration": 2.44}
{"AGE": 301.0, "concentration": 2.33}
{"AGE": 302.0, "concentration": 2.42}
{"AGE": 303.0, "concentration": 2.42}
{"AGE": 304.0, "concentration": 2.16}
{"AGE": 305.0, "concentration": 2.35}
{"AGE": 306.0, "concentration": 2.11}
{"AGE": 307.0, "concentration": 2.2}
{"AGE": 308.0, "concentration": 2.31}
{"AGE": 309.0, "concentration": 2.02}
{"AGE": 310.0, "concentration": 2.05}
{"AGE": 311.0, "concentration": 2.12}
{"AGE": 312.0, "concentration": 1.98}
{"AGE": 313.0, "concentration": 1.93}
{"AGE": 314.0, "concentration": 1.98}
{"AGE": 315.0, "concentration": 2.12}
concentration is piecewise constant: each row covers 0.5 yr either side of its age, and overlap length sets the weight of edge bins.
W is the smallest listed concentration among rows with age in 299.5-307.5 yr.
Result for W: 2.11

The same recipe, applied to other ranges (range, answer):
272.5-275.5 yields 1.89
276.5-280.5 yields 1.71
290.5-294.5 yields 2.29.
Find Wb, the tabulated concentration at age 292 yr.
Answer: 2.44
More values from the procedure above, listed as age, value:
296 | 2.34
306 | 2.11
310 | 2.05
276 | 1.84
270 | 2.29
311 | 2.12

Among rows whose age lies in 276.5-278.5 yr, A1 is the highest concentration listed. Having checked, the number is 1.84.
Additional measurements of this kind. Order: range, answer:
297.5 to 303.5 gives 2.44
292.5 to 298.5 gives 2.54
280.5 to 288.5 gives 2.2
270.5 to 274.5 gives 2.29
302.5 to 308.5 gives 2.42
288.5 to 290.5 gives 2.3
